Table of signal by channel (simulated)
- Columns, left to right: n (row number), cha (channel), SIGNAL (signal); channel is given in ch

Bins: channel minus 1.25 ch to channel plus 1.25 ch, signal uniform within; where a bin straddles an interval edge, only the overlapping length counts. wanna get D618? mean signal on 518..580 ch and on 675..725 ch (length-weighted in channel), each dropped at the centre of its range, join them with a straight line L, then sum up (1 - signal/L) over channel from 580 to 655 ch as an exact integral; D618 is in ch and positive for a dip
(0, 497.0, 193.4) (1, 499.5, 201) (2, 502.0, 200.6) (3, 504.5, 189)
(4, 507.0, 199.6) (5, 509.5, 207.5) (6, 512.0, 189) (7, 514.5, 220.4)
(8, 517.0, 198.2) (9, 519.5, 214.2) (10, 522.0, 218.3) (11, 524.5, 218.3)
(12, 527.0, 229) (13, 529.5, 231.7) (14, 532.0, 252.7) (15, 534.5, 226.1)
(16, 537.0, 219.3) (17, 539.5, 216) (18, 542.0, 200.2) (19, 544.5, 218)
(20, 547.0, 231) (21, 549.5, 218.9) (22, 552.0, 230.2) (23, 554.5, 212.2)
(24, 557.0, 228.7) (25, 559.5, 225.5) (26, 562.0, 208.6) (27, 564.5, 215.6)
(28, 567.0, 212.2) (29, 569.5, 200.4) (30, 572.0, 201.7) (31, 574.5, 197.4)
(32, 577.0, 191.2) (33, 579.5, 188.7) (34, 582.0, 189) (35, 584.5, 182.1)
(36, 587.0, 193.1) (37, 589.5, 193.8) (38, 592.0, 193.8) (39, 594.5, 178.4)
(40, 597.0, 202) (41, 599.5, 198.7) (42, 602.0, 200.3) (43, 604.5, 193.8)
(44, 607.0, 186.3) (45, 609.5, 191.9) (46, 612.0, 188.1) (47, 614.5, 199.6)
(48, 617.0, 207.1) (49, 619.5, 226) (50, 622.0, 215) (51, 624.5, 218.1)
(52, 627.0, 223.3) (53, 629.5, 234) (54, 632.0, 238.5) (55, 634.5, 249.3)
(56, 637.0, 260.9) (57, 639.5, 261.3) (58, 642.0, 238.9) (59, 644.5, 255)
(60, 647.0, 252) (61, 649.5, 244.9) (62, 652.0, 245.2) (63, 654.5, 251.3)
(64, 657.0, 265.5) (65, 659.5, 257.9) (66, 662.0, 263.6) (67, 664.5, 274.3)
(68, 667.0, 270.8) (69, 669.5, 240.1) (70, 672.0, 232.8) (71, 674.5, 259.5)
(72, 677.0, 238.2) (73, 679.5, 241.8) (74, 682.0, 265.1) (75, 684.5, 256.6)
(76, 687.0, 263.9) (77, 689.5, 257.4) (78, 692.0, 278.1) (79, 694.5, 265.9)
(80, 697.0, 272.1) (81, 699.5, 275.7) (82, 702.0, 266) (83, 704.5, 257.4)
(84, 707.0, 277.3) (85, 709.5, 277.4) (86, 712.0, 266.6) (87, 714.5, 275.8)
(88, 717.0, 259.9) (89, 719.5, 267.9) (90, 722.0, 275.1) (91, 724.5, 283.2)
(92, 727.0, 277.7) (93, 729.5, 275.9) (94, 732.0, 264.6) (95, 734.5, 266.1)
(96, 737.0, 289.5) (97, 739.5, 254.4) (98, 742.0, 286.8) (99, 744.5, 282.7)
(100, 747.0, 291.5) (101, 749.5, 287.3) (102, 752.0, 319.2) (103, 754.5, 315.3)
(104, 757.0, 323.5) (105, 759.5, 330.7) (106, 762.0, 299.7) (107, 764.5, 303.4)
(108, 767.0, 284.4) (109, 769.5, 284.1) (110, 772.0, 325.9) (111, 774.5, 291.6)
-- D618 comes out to 7.2 ch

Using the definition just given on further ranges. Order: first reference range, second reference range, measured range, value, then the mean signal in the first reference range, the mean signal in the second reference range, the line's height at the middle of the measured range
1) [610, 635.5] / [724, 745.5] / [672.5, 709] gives -1.3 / 219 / 275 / 253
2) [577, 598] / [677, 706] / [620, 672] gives -3.7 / 190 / 263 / 231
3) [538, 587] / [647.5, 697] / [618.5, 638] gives 0.4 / 208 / 257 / 237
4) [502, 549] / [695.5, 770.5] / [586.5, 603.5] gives 3.1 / 215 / 283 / 238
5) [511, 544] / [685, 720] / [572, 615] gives 8.1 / 218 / 268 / 237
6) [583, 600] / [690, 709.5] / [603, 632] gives 0.2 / 191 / 270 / 210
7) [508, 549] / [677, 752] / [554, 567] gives 0.5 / 218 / 271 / 227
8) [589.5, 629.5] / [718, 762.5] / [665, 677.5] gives -0.4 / 202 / 288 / 243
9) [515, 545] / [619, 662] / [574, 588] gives 2.5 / 220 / 244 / 231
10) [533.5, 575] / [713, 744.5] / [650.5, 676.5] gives -0.4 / 216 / 273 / 252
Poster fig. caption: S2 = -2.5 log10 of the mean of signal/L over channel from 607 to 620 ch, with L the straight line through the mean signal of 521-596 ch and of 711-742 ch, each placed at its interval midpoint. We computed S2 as 0.16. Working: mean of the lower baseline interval 211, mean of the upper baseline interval 272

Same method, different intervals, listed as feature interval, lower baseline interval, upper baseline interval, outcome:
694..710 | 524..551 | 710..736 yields -0.02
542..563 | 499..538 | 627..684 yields 0.01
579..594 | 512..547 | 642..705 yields 0.23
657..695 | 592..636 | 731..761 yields -0.04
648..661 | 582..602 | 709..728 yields -0.09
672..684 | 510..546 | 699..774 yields 0.07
